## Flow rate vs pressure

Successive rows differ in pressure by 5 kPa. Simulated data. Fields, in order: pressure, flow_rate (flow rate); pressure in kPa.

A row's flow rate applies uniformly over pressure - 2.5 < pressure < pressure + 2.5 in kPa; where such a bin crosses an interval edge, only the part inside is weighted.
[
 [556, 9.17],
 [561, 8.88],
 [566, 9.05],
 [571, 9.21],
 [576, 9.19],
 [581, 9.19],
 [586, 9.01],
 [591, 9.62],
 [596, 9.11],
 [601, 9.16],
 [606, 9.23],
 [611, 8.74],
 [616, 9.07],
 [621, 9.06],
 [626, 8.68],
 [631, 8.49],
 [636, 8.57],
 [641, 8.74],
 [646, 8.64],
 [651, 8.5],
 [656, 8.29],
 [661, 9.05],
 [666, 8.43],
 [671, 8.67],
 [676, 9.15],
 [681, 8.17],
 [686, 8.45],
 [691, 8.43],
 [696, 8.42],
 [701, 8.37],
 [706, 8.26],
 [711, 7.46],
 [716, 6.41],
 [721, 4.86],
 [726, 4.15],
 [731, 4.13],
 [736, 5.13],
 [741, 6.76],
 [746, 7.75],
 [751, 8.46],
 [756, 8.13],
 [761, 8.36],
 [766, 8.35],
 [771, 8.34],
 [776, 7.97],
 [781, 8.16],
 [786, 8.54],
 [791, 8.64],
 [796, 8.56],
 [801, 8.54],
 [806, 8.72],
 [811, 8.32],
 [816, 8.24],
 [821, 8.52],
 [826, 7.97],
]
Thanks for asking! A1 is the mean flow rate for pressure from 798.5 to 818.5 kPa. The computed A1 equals 8.46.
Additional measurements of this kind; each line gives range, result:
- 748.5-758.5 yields 8.3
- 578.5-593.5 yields 9.27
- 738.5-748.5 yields 7.25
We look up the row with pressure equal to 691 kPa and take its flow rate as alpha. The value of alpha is 8.43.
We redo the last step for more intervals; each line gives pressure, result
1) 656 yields 8.29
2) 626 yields 8.68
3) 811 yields 8.32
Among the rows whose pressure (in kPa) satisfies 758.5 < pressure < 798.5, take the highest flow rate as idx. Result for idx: 8.64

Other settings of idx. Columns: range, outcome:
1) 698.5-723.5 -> 8.37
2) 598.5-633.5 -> 9.23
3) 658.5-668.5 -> 9.05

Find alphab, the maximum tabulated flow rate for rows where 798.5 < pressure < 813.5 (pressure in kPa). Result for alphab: 8.72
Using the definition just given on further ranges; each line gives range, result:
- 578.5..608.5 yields 9.62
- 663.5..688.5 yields 9.15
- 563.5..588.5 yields 9.21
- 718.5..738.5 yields 5.13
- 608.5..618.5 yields 9.07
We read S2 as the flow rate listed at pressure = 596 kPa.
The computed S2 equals 9.11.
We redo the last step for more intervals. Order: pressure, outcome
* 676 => 9.15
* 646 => 8.64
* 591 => 9.62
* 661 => 9.05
